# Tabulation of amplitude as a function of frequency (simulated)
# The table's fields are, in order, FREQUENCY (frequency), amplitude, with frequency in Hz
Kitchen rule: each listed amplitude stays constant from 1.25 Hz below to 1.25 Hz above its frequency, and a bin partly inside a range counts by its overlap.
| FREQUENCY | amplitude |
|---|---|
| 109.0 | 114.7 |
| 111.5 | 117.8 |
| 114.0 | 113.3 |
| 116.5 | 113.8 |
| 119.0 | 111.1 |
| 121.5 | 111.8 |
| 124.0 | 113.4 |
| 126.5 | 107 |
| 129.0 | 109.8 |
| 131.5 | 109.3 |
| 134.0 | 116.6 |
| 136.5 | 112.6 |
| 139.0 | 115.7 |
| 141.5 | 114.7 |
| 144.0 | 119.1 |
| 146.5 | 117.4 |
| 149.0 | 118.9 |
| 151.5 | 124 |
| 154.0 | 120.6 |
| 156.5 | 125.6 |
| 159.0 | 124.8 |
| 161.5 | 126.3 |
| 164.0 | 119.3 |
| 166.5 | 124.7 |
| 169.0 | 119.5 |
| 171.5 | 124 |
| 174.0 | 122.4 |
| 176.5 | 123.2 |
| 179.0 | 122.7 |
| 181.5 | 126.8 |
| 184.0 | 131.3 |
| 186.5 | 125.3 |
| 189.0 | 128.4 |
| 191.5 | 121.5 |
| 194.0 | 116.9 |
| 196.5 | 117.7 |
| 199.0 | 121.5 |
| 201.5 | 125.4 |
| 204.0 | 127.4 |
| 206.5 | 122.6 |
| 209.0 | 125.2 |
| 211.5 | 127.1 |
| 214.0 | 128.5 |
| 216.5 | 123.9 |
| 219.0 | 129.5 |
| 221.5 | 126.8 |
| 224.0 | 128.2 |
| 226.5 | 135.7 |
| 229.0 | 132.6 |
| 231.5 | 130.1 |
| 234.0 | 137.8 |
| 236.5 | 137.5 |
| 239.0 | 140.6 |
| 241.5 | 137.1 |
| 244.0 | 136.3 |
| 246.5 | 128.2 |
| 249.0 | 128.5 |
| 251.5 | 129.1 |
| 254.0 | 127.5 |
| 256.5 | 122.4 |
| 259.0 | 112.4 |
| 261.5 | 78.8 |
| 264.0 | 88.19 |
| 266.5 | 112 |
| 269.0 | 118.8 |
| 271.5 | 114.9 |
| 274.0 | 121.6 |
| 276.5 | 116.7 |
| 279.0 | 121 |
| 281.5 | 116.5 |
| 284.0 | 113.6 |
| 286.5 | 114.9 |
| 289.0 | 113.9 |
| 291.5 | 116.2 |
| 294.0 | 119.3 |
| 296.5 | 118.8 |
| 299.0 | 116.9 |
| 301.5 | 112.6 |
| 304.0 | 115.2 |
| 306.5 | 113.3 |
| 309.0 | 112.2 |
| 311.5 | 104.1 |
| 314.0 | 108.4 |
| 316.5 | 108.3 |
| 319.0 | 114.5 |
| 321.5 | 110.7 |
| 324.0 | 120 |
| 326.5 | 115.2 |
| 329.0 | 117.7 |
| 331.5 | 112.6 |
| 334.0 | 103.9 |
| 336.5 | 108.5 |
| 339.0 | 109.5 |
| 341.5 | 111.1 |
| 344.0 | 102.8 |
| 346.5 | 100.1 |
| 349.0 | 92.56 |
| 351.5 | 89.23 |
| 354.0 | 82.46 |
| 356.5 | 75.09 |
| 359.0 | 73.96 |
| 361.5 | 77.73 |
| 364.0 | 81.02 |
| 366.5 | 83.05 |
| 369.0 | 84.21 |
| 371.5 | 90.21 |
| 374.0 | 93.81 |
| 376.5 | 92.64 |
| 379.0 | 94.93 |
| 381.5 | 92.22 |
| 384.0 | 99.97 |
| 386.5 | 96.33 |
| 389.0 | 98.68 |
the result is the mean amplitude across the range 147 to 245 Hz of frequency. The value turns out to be 127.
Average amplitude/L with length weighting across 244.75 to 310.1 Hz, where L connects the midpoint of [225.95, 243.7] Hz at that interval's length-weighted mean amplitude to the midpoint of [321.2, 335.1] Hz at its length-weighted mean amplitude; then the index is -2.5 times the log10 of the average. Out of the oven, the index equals 0.09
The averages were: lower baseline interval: 136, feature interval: 116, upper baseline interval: 114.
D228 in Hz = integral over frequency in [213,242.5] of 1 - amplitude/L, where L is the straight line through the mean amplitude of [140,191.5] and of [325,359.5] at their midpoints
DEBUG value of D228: -4.48 Hz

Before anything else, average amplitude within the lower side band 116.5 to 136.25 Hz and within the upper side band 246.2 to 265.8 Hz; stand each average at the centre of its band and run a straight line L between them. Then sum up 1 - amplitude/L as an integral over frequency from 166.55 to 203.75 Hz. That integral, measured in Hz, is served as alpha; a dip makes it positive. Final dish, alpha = -3.6 Hz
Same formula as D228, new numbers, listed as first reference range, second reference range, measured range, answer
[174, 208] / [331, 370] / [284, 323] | -4.4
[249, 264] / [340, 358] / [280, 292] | -0.9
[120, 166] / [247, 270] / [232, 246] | -2.8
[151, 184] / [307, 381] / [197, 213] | -0.8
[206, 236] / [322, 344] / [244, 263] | 0.8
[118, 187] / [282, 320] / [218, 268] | -3.9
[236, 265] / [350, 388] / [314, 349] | -4.1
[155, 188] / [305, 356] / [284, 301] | -0.9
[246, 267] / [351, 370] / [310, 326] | -2.9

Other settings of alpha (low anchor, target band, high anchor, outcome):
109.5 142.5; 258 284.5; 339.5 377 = -3.4 Hz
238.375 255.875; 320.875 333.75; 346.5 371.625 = -2.3 Hz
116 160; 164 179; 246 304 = -0.9 Hz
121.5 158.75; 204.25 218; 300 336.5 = -1.3 Hz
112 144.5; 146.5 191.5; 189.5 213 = -2.0 Hz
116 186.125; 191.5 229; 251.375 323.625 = -2.9 Hz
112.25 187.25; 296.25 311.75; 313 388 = -1.6 Hz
